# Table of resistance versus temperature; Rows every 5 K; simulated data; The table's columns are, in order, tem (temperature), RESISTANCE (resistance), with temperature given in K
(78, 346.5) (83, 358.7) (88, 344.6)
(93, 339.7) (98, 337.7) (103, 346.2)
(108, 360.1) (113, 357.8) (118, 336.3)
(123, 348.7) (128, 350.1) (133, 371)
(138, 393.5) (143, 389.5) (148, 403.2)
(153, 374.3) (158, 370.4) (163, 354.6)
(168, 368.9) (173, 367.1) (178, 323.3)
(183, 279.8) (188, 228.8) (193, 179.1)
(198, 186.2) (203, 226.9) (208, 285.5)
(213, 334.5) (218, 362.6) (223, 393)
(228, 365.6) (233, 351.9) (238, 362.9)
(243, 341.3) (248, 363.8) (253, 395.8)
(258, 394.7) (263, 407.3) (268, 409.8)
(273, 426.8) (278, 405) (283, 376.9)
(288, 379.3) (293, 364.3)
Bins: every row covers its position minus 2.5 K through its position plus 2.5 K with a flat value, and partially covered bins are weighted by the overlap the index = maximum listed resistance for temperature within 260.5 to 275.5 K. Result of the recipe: 426.8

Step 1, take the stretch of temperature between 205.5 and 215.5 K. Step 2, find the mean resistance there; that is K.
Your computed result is 310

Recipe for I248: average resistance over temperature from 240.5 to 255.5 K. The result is 367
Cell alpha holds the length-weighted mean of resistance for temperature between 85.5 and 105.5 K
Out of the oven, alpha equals 342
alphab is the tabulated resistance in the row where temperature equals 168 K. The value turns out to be 368.9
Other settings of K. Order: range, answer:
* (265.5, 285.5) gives 405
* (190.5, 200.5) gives 183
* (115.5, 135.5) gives 352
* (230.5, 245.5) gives 352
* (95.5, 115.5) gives 350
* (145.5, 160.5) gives 383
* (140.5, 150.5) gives 396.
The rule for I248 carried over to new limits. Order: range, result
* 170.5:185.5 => 323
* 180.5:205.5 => 220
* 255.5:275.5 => 410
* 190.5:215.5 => 242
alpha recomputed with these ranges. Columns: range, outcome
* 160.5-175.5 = 364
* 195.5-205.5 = 207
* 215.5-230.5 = 374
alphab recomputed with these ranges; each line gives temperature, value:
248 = 363.8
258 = 394.7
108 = 360.1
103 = 346.2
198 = 186.2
